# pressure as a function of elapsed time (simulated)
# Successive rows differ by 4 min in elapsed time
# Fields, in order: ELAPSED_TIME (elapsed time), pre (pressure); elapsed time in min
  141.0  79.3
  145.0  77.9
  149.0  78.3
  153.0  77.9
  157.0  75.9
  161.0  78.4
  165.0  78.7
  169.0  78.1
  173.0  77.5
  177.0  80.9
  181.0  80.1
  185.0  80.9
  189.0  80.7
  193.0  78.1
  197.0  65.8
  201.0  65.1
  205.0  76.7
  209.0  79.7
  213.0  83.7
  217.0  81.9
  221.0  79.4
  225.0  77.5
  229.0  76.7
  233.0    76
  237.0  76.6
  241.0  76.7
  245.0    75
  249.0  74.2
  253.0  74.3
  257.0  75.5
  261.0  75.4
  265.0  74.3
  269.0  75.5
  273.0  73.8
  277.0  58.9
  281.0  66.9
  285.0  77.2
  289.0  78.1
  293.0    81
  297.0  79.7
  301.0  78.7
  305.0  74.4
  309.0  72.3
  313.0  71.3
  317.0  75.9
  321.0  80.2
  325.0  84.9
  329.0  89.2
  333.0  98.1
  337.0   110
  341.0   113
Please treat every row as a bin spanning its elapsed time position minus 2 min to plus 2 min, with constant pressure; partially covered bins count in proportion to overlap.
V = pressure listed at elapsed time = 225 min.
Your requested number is 77.5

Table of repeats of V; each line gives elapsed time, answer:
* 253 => 74.3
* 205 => 76.7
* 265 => 74.3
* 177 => 80.9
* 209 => 79.7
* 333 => 98.1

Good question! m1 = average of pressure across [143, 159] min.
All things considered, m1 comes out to 77.5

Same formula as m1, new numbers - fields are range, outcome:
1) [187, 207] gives 73.3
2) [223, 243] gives 76.7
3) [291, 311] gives 77.2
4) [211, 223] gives 81.7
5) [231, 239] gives 76.3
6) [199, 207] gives 70.9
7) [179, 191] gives 80.6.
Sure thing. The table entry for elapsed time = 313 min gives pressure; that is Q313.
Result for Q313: 71.3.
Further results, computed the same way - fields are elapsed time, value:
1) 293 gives 81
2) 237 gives 76.6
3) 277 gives 58.9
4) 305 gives 74.4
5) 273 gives 73.8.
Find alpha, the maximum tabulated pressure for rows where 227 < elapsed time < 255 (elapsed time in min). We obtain 76.7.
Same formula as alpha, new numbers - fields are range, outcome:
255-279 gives 75.5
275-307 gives 81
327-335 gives 98.1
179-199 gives 80.9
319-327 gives 84.9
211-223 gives 83.7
